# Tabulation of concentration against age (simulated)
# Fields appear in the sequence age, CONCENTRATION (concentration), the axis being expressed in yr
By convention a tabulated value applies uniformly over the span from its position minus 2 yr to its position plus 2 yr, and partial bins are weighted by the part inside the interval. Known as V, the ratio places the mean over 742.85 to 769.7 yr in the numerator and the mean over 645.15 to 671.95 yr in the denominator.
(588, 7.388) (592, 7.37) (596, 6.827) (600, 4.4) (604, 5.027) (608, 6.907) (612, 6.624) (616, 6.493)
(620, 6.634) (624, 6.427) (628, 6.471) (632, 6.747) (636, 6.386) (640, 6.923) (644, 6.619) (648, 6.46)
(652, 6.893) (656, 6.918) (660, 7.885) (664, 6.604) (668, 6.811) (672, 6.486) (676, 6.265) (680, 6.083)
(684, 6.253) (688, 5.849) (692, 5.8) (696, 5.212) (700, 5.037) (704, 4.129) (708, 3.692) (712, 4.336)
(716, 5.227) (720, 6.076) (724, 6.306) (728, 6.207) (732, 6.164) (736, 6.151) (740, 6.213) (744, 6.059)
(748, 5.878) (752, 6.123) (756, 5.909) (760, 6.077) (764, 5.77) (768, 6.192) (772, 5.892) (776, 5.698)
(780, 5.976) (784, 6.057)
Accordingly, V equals 0.9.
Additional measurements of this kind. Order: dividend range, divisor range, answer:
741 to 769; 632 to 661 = 0.88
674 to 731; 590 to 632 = 0.86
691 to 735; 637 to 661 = 0.77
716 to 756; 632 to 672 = 0.89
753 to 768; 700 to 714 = 1.42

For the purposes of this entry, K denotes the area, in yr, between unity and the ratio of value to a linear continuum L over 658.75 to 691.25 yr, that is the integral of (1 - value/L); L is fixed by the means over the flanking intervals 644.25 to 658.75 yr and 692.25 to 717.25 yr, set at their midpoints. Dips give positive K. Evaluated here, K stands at -3.4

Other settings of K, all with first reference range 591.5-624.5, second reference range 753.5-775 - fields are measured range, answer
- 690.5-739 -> 5.40 yr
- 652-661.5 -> -1.72 yr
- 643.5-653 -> -0.72 yr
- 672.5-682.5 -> -0.17 yr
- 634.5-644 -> -0.73 yr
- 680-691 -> 0.13 yr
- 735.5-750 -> -0.17 yr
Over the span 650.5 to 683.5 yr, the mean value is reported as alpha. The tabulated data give 6.72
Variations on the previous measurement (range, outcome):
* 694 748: 5.46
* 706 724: 5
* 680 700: 5.73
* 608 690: 6.6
